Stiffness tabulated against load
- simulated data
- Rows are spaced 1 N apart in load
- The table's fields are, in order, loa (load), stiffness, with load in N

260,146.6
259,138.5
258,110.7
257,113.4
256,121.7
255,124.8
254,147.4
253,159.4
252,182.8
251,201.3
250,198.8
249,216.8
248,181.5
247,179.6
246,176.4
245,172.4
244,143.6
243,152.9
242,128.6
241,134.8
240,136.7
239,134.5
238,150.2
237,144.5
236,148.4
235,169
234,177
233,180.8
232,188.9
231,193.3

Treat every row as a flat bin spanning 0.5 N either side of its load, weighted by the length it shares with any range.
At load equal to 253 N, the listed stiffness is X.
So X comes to 159.4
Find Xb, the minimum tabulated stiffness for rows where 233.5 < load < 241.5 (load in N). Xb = 134.5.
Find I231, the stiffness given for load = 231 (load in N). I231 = 193.3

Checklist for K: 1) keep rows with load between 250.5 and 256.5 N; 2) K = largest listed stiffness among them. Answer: 201.3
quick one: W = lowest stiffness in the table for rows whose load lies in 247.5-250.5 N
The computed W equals 181.5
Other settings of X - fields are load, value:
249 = 216.8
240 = 136.7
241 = 134.8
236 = 148.4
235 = 169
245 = 172.4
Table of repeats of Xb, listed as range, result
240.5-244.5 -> 128.6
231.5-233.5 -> 180.8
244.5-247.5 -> 172.4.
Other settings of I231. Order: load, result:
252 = 182.8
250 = 198.8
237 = 144.5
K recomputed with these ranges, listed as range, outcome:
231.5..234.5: 188.9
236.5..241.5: 150.2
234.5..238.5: 169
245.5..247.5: 179.6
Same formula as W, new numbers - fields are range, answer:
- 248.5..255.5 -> 124.8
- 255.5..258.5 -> 110.7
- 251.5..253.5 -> 159.4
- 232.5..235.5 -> 169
